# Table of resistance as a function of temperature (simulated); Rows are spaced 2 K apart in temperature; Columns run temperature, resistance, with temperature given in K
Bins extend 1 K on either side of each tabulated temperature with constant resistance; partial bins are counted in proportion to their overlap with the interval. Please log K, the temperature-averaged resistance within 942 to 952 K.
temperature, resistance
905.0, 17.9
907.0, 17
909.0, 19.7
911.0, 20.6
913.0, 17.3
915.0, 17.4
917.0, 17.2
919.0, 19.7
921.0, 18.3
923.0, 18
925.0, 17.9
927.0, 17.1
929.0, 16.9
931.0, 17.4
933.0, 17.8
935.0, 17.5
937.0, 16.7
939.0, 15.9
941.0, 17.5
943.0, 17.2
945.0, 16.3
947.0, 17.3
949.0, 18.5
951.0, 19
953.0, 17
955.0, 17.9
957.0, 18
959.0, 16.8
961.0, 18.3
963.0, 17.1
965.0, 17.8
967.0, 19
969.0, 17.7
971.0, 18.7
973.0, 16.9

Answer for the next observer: 17.7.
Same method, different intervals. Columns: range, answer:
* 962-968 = 18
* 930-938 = 17.3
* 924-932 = 17.3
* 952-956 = 17.4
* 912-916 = 17.4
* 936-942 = 16.7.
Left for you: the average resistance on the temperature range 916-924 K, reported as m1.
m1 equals 18.3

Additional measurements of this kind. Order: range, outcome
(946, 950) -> 17.9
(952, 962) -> 17.6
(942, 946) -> 16.8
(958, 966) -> 17.5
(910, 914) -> 19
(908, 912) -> 20.1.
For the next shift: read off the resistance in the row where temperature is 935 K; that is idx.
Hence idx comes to 17.5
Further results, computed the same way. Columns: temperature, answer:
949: 18.5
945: 16.3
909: 19.7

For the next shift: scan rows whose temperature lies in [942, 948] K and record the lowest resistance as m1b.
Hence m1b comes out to 16.3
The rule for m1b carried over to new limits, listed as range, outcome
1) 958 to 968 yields 16.8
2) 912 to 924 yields 17.2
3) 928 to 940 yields 15.9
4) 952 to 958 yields 17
